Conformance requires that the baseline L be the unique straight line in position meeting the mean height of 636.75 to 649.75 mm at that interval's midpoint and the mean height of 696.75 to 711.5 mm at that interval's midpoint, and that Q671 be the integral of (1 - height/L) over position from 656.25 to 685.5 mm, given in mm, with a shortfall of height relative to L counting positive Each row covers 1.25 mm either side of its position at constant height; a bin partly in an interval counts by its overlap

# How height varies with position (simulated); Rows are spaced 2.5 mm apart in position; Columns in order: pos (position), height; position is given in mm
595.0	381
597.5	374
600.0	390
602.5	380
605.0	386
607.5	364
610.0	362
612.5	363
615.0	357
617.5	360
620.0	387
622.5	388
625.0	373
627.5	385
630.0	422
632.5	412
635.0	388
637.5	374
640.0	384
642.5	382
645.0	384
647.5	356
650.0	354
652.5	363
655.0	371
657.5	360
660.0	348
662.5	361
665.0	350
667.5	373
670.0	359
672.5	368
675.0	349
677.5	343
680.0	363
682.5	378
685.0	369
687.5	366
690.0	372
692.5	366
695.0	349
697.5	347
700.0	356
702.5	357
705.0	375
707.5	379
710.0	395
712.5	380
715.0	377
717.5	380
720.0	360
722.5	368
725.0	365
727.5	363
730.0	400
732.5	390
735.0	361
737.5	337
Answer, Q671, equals 1.0 mm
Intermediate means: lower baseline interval 374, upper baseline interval 369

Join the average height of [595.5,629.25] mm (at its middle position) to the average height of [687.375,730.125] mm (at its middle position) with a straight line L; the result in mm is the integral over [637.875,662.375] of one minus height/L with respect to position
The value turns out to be 0.4 mm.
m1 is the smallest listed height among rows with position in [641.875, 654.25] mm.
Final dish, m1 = 354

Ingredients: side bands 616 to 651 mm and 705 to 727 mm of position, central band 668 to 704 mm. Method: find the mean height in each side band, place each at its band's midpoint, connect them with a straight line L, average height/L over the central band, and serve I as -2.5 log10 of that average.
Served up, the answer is 0.05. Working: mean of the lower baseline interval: 382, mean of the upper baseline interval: 375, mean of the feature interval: 361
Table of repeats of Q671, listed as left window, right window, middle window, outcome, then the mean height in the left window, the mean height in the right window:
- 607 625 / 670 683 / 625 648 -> -1.38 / 369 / 359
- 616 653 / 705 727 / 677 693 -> 0.47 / 381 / 375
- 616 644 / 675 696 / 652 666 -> 0.57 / 387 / 363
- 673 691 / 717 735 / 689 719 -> -0.07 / 363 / 374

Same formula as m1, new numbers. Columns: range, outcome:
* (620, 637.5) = 373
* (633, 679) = 343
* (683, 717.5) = 347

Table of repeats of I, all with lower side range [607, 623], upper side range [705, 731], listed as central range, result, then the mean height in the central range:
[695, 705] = 0.06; 356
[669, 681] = 0.05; 356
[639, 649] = -0.02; 376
